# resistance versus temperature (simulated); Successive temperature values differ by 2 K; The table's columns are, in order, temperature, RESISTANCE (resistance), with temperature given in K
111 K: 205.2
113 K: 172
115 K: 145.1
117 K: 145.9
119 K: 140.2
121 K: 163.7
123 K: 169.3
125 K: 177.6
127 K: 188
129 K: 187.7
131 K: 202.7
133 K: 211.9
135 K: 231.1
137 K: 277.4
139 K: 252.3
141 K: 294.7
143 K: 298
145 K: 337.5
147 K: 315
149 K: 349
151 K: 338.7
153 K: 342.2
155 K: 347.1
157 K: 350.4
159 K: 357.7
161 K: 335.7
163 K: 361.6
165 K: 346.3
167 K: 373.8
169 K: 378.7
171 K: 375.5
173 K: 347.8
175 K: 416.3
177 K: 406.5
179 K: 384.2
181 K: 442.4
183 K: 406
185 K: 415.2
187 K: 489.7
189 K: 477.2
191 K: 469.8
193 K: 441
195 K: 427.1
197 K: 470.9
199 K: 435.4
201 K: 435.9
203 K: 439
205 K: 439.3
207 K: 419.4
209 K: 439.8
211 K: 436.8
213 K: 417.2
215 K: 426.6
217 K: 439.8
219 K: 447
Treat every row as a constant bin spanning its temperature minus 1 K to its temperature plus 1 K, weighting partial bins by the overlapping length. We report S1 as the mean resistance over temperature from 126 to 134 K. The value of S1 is 198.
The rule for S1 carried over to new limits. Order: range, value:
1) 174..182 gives 412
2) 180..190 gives 446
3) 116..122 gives 150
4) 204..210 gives 433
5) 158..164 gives 352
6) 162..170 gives 365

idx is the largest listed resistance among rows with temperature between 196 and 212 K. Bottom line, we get 470.9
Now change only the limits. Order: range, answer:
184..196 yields 489.7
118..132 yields 202.7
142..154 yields 349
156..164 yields 361.6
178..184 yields 442.4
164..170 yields 378.7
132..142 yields 294.7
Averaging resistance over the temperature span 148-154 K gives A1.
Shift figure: 343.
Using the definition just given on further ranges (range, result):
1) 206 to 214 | 428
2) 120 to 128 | 175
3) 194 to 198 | 449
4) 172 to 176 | 382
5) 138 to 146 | 296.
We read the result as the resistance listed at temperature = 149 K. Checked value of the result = 349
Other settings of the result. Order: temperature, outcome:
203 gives 439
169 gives 378.7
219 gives 447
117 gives 145.9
